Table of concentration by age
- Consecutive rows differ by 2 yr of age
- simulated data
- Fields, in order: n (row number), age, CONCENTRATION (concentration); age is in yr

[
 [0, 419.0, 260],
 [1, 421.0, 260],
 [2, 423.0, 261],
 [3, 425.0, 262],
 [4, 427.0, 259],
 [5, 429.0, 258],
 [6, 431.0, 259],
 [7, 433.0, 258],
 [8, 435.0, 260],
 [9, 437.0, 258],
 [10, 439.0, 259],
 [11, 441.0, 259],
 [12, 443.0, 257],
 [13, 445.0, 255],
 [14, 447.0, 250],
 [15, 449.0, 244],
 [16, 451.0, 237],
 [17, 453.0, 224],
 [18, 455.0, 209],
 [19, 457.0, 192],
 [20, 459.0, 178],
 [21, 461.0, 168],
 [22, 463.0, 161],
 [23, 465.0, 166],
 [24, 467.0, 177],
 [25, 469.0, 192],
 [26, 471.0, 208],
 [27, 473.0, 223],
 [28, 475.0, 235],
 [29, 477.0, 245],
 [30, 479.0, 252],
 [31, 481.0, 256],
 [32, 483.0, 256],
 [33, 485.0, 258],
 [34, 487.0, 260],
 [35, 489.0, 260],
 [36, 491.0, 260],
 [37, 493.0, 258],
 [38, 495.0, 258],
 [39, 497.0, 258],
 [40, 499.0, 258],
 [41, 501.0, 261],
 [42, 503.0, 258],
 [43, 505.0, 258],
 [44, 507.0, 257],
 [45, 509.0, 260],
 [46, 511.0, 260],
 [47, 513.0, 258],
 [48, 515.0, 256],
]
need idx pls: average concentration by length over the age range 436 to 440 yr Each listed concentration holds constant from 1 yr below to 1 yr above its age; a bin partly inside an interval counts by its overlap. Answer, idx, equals 258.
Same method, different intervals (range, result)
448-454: 235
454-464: 182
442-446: 256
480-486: 257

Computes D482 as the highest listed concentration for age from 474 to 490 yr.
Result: 260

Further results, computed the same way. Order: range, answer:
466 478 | 245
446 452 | 250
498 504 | 261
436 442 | 259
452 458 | 224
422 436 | 262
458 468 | 178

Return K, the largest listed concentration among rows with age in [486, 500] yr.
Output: 260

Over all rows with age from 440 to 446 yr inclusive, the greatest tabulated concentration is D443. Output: 259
